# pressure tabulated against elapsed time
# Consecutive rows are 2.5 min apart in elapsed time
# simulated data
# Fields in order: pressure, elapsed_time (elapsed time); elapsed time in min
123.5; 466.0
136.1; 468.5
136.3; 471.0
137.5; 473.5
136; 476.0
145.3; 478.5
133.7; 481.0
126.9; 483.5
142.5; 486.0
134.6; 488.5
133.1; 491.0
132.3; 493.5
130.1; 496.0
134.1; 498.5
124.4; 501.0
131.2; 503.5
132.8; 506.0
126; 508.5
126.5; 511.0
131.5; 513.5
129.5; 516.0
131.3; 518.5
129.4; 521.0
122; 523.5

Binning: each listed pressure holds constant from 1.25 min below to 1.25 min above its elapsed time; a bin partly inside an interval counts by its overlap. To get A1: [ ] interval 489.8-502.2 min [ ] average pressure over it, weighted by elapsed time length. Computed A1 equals 131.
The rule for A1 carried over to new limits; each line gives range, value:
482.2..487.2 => 135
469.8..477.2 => 137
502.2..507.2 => 132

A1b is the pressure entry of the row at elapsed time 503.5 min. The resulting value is 131.2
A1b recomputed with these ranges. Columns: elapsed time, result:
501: 124.4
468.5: 136.1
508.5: 126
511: 126.5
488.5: 134.6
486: 142.5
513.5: 131.5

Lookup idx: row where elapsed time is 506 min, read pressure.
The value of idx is 132.8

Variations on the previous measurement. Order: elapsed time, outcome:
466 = 123.5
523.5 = 122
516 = 129.5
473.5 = 137.5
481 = 133.7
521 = 129.4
